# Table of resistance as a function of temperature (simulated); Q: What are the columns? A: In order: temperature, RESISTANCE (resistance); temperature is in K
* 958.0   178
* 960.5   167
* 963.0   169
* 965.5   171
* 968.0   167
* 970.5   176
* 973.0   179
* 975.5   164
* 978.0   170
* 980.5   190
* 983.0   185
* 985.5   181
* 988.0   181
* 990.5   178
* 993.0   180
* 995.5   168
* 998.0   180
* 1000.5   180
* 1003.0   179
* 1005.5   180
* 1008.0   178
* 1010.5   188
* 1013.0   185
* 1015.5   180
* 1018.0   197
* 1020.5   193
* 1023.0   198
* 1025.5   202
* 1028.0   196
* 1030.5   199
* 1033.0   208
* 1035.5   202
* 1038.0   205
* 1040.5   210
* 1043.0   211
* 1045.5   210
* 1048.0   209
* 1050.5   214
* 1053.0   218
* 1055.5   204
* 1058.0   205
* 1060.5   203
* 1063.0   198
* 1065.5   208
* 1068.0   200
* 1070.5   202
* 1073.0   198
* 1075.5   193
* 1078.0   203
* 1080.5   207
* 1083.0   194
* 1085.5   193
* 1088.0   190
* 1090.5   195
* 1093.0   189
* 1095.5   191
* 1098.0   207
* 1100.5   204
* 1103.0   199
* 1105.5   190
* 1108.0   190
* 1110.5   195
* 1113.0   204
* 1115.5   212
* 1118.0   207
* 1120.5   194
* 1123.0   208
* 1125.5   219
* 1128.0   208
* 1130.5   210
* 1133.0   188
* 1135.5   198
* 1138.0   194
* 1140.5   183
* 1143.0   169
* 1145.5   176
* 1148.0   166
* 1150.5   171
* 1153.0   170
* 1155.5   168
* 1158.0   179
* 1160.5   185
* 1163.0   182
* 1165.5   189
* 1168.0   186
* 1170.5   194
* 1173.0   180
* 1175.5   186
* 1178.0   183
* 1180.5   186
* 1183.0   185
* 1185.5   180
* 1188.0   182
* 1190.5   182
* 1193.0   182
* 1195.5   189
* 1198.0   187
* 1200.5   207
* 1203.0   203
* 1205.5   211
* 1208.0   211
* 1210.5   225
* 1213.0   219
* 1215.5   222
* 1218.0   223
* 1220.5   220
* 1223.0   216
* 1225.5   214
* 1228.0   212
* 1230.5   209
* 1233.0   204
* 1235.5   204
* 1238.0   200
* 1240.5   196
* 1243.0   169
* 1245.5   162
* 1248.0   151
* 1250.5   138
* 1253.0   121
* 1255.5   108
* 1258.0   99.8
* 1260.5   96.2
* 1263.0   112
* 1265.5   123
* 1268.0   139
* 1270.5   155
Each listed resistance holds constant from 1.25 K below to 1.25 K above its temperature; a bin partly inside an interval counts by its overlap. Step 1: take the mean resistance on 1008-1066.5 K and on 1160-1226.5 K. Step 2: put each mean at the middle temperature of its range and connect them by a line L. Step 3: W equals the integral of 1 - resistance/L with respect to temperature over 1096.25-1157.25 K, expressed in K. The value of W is 1.9 K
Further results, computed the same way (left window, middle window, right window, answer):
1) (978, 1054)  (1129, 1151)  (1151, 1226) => 1.0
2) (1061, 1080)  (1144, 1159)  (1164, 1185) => 1.4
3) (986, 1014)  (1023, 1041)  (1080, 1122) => -1.7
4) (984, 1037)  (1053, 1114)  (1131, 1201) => -4.4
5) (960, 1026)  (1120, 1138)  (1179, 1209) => -1.5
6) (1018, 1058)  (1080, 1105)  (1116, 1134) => 1.1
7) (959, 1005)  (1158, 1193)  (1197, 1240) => 3.5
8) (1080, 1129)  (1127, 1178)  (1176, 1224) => 4.1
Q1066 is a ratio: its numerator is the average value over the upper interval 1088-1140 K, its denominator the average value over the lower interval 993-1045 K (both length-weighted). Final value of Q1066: 1.0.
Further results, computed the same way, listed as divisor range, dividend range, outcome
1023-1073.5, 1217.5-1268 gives 0.82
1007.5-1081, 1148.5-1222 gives 0.96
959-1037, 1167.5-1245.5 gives 1.08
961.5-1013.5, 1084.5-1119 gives 1.11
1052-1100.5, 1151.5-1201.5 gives 0.92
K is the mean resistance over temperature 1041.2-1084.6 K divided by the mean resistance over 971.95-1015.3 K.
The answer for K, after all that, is 1.1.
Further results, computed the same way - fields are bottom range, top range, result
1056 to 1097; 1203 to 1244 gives 1.06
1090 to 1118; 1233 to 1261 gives 0.77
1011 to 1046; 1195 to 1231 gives 1.06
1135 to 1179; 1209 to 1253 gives 1.09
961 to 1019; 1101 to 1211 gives 1.07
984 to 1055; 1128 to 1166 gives 0.94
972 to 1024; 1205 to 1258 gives 1.04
